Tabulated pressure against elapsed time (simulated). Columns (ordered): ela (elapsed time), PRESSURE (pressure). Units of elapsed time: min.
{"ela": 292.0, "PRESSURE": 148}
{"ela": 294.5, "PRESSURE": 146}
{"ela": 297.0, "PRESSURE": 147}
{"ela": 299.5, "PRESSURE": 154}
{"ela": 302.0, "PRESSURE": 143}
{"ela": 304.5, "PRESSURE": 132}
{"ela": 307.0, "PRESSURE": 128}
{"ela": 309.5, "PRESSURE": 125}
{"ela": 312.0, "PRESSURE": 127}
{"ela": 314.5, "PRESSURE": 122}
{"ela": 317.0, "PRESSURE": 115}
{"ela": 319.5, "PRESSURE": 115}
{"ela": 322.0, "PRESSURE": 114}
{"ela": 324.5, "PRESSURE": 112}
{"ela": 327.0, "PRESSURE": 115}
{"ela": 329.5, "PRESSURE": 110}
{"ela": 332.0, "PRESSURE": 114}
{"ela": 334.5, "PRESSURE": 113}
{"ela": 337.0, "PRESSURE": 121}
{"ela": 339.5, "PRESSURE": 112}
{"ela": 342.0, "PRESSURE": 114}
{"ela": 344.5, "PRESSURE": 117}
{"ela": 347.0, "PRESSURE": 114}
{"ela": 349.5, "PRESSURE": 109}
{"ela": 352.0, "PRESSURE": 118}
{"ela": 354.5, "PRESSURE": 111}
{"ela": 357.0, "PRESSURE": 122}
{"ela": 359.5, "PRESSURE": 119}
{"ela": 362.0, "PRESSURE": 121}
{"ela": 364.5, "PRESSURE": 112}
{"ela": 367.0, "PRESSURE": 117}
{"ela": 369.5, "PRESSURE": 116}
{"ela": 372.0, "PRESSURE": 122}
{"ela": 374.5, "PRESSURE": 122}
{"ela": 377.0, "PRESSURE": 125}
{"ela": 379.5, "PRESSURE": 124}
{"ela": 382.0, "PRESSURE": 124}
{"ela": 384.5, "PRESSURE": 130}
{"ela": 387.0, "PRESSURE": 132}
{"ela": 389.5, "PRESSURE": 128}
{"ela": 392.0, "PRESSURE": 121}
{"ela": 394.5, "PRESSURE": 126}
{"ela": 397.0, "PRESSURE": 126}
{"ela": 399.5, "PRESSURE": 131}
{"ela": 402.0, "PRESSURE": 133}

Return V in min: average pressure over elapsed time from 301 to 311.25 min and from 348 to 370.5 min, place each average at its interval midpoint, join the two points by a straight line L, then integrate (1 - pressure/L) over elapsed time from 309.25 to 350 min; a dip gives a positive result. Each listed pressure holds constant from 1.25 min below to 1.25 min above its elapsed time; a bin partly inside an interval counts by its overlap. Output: 2.9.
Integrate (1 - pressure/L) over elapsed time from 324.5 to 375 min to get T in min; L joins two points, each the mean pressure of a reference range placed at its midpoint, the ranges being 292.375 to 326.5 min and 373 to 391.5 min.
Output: 4.68 min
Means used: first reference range 129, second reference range 126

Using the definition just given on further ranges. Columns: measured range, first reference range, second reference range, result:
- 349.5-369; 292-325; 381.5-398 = 1.76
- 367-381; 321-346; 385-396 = 0.21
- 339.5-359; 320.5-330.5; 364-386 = 0.36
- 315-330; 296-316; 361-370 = 1.77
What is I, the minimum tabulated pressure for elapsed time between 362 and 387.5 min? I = 112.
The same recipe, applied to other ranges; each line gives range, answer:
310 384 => 109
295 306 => 132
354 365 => 111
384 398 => 121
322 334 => 110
